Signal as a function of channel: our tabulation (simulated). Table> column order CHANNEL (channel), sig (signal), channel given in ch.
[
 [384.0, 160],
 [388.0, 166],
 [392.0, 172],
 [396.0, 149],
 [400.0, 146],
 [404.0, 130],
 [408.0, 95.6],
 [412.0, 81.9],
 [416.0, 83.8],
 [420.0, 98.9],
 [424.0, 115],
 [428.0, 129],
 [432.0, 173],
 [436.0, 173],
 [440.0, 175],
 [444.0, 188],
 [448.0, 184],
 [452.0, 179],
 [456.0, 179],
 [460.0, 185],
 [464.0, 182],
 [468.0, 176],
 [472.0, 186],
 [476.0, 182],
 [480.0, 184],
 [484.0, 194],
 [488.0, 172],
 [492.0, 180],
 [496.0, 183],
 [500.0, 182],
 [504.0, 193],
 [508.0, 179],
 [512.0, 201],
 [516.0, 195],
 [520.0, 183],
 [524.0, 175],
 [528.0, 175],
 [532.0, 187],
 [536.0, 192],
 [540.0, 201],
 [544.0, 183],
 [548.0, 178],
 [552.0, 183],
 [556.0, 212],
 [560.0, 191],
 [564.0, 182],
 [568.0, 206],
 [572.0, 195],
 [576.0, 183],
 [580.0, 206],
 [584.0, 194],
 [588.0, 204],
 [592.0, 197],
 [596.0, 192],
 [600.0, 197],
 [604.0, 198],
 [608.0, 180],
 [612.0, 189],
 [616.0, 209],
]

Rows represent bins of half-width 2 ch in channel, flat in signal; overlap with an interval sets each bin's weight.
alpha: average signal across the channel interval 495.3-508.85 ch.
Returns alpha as 185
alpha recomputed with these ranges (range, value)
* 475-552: 185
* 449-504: 182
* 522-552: 184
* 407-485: 158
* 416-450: 150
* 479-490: 183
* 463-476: 181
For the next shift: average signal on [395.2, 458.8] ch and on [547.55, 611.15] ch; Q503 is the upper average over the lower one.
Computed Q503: 1.36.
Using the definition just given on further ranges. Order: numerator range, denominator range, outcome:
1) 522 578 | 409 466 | 1.25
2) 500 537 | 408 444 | 1.43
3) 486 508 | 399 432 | 1.61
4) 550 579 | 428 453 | 1.11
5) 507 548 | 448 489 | 1.03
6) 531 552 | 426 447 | 1.12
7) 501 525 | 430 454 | 1.05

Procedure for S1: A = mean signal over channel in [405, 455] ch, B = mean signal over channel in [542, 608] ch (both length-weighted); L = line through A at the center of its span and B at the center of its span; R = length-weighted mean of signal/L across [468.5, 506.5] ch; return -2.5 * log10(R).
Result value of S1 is -0.14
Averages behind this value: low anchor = 140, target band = 184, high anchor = 193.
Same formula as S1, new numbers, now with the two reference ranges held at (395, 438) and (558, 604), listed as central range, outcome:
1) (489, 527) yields -0.13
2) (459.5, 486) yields -0.23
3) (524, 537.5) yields -0.06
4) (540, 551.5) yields -0.03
